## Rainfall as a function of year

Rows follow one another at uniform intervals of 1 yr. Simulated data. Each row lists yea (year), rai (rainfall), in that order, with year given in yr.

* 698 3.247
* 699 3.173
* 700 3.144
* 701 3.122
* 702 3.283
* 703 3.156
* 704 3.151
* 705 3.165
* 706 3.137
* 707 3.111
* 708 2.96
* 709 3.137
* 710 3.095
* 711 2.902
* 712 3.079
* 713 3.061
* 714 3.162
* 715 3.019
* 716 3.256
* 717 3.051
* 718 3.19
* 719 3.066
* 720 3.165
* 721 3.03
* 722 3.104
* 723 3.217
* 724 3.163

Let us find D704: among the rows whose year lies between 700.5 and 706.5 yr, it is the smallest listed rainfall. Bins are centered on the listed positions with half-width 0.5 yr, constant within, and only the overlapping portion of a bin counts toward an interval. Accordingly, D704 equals 3.122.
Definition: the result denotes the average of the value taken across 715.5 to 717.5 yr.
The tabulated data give 3.15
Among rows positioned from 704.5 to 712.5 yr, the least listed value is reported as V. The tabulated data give 2.902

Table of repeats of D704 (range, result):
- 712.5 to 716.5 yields 3.019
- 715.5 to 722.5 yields 3.03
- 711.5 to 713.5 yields 3.061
